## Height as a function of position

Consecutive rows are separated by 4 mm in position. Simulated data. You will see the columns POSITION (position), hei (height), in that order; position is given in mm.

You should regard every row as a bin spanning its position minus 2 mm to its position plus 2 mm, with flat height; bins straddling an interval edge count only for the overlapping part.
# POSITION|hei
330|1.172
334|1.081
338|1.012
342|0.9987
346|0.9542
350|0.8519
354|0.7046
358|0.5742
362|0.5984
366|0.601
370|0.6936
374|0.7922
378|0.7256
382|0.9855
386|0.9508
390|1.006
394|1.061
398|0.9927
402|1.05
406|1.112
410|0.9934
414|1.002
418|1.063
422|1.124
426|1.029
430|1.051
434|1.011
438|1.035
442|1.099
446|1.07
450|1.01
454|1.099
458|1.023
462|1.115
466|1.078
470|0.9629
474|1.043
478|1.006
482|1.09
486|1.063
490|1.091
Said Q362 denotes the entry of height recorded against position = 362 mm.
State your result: 0.5984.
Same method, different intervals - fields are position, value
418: 1.063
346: 0.9542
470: 0.9629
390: 1.006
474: 1.043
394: 1.061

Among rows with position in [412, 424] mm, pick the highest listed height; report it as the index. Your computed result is 1.124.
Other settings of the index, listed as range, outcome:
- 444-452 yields 1.07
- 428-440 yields 1.051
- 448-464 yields 1.115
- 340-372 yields 0.9987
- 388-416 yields 1.112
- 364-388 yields 0.9855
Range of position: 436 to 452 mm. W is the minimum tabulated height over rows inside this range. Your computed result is 1.01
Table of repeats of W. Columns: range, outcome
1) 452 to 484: 0.9629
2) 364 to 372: 0.601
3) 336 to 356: 0.7046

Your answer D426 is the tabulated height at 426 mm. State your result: 1.029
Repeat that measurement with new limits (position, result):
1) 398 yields 0.9927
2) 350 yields 0.8519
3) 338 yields 1.012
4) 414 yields 1.002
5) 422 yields 1.124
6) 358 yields 0.5742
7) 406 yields 1.112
